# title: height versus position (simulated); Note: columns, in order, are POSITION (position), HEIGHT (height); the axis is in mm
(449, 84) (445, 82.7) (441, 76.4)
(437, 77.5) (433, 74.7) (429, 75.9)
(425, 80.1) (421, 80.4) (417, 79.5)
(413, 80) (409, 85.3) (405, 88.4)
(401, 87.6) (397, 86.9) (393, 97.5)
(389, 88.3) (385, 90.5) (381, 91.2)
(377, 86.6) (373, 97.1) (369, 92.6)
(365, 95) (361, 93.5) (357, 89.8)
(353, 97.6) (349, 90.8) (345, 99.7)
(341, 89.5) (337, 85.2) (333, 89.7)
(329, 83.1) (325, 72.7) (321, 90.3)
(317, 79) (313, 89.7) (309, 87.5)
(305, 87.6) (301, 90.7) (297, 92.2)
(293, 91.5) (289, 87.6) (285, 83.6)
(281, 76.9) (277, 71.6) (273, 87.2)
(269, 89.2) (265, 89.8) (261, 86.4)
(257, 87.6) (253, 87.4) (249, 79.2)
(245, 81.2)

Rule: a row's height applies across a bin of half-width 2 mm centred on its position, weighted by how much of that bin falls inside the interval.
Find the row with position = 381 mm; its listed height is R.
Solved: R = 91.2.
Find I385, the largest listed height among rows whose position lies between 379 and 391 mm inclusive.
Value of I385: 91.2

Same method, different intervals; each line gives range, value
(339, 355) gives 99.7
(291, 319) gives 92.2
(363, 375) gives 97.1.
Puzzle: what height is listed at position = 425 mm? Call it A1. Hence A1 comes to 80.1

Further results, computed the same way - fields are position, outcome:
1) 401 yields 87.6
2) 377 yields 86.6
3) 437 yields 77.5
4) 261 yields 86.4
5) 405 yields 88.4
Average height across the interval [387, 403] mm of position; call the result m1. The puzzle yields 90.1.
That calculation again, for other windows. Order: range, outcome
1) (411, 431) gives 79.2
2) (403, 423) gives 82.7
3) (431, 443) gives 76.2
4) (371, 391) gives 90.7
